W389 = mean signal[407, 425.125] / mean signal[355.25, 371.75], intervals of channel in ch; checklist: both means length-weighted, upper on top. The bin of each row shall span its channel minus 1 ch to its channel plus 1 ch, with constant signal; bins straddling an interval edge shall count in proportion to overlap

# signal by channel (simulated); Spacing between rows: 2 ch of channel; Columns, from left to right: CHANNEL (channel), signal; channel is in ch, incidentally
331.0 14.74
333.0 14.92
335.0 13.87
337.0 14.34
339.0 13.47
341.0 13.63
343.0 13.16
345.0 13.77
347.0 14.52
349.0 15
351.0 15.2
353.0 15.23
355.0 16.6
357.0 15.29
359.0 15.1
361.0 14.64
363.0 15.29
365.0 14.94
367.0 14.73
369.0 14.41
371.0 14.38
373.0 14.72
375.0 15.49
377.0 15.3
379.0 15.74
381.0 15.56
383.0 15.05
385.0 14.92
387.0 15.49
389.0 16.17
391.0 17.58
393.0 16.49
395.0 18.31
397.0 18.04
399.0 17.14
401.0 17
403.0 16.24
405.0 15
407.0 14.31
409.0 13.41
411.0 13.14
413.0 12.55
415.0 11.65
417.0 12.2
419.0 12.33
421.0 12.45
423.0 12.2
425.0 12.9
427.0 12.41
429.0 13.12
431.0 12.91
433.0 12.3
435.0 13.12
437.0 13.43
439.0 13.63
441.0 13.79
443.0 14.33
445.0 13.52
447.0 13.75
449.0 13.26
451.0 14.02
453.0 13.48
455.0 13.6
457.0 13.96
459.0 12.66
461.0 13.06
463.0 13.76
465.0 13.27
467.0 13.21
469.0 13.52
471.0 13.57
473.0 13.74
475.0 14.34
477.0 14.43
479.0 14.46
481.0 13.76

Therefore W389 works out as 0.84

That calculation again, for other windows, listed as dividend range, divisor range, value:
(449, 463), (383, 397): 0.82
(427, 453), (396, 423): 0.94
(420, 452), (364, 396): 0.85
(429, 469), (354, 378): 0.89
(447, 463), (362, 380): 0.90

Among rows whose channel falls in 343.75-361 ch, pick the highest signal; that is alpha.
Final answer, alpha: 16.6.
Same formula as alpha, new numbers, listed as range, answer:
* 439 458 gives 14.33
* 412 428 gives 12.9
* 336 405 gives 18.31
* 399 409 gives 17.14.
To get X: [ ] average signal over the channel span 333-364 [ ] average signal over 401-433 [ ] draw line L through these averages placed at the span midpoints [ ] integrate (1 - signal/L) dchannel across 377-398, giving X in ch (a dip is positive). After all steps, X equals -3.8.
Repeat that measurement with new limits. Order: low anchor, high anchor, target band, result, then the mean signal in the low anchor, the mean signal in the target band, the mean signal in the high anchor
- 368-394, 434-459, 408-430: 2.8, 15.5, 12.6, 13.6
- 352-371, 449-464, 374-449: -0.6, 15.1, 14.4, 13.5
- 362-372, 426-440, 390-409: -3.6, 14.8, 16.5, 13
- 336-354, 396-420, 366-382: -0.8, 14.3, 15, 14.4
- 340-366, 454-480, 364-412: -3.7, 14.8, 15.6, 13.7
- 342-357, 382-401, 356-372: 0.6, 14.8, 14.8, 16.6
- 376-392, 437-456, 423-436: 1.4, 15.7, 12.7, 13.7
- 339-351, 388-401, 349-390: 1.1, 14.1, 15.2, 17.3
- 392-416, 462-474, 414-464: 4.1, 15.3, 13.1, 13.5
